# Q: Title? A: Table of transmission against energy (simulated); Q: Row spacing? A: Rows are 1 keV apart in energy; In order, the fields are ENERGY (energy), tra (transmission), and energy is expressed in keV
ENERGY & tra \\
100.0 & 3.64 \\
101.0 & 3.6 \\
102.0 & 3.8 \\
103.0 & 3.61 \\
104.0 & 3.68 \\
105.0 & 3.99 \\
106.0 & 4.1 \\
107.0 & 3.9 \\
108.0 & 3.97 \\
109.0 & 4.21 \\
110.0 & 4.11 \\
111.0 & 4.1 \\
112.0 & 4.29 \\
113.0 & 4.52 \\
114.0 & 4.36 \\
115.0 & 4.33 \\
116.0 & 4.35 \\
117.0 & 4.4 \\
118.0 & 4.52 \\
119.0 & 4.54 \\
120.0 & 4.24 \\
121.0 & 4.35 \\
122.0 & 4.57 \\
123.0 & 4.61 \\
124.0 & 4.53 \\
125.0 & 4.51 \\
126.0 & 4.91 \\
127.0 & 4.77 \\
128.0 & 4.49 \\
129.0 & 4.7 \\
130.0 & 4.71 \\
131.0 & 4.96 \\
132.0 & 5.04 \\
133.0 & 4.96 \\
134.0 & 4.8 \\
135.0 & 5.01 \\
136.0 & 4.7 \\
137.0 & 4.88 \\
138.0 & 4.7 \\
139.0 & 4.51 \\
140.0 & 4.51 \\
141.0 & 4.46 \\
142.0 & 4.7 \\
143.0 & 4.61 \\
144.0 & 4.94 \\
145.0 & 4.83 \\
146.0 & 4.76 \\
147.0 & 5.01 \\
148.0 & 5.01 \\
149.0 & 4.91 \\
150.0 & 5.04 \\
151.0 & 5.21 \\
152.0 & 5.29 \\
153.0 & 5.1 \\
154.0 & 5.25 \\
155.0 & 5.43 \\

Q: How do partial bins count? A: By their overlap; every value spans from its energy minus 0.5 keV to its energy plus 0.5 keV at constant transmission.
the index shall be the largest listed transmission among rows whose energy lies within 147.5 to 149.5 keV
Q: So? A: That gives 5.01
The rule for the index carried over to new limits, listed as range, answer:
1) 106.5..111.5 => 4.21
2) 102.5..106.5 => 4.1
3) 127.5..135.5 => 5.04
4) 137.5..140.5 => 4.7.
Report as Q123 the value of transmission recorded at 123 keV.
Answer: 4.61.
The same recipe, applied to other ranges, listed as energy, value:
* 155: 5.43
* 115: 4.33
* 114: 4.36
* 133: 4.96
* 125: 4.51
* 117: 4.4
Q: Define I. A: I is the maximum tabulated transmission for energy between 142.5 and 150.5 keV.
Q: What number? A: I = 5.04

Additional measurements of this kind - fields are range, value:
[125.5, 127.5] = 4.91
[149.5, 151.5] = 5.21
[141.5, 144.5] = 4.94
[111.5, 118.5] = 4.52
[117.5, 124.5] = 4.61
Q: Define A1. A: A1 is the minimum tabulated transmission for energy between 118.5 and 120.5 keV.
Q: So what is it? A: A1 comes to 4.24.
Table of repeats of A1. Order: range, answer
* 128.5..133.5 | 4.7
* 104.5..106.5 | 3.99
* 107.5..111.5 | 3.97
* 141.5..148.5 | 4.61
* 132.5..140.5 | 4.51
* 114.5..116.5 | 4.33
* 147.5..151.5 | 4.91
